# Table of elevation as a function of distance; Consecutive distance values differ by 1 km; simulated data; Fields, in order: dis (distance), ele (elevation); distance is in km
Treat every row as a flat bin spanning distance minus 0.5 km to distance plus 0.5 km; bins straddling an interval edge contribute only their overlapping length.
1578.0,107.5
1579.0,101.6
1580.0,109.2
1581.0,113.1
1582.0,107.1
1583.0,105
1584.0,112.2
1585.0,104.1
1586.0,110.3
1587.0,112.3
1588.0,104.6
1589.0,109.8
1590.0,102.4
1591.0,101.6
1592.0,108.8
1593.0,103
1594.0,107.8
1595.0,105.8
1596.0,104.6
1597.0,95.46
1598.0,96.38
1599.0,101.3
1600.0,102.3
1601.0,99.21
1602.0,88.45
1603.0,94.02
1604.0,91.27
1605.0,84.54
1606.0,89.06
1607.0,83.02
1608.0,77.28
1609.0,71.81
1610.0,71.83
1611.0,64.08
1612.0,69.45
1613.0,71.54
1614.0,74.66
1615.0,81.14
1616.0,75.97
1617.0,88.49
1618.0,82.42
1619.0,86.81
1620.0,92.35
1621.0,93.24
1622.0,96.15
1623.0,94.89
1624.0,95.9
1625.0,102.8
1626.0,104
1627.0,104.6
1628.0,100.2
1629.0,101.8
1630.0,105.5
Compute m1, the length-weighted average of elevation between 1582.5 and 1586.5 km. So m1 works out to 108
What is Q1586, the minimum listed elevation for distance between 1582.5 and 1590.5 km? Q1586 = 102.4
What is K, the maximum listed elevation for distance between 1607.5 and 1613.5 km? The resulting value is 77.28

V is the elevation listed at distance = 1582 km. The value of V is 107.1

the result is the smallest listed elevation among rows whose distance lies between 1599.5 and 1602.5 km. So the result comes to 88.45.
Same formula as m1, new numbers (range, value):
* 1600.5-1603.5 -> 93.9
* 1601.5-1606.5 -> 89.5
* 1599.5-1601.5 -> 101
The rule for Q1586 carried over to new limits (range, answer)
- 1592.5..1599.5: 95.46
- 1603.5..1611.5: 64.08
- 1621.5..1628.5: 94.89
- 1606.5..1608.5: 77.28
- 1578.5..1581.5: 101.6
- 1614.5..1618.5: 75.97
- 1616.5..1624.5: 82.42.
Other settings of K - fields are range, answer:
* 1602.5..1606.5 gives 94.02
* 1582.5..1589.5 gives 112.3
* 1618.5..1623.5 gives 96.15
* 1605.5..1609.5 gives 89.06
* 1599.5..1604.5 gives 102.3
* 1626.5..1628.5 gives 104.6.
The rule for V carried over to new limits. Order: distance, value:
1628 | 100.2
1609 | 71.81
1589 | 109.8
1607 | 83.02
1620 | 92.35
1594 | 107.8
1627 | 104.6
